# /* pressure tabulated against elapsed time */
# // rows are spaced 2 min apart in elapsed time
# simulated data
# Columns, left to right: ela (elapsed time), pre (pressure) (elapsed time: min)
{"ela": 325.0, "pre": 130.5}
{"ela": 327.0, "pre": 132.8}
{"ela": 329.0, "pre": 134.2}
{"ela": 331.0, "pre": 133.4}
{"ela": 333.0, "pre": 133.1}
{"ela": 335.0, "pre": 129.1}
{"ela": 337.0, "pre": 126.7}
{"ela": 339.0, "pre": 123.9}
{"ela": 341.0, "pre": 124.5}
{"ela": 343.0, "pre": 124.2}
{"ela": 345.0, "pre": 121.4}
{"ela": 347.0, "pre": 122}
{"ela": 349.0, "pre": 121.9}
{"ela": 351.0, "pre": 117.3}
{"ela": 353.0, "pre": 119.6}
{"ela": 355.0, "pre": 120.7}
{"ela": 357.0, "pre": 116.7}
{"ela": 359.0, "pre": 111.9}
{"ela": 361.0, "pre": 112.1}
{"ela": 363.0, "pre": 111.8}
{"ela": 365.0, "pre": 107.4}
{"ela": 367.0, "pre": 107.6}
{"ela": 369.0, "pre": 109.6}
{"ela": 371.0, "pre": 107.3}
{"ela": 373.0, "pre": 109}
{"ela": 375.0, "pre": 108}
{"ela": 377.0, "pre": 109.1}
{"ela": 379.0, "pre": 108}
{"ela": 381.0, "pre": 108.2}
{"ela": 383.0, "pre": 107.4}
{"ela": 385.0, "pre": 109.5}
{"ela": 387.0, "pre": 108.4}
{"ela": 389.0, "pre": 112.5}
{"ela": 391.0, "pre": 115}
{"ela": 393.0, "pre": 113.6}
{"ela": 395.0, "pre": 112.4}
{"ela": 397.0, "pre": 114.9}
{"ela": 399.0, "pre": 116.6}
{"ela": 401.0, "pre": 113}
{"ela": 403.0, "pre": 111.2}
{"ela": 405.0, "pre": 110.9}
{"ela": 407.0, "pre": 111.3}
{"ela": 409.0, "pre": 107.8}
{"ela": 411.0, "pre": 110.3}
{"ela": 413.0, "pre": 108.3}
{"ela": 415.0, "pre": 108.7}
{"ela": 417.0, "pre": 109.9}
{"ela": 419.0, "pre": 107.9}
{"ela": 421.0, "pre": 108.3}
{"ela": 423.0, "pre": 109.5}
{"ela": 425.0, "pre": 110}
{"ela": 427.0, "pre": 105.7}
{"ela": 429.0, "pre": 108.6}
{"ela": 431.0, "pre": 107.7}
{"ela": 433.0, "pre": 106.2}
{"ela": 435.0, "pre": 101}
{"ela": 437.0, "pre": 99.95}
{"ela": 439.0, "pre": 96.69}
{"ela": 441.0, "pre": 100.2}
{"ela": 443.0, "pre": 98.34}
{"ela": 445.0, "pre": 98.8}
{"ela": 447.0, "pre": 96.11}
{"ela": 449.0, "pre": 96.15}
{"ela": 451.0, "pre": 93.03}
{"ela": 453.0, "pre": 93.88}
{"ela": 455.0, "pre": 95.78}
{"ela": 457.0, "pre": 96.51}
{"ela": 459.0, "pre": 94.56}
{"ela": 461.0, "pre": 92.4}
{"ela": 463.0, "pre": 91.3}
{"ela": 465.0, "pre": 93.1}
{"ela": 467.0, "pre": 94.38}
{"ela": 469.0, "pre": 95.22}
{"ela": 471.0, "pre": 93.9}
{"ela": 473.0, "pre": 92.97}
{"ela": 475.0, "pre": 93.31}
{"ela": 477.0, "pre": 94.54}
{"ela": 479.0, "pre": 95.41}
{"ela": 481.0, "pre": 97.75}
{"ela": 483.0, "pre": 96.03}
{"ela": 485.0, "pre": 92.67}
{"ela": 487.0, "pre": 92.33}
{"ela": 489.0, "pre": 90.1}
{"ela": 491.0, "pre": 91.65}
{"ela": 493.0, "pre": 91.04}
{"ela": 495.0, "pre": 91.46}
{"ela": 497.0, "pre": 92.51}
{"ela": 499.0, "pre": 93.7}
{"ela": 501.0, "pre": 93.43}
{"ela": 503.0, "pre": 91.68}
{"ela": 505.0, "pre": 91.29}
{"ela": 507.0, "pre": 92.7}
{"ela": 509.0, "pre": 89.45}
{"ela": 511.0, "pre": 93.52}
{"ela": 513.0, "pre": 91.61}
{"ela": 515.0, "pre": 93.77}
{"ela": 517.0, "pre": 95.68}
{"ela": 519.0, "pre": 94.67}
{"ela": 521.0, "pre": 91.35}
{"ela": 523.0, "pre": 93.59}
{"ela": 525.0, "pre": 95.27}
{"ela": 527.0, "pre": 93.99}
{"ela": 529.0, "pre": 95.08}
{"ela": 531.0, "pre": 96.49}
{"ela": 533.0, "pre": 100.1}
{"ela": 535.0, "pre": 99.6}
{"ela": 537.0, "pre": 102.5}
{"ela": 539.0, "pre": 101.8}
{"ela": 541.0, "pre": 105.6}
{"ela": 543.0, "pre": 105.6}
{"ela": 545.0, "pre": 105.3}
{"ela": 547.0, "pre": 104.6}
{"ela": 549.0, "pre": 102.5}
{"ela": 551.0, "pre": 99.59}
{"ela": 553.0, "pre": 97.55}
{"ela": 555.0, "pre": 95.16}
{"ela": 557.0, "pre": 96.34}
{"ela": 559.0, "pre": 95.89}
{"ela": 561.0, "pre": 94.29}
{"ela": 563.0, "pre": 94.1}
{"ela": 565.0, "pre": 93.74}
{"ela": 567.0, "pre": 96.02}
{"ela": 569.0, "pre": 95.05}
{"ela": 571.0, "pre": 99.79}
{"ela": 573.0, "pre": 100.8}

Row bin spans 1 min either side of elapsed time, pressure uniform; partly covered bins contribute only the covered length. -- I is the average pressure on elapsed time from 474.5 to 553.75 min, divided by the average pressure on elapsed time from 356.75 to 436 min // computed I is 0.9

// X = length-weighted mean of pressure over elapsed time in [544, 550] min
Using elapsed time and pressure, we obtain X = 104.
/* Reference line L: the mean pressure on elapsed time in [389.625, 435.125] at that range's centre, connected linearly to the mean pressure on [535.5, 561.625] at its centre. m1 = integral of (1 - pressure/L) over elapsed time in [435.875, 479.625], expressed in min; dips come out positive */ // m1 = 4.8 min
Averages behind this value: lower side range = 110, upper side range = 101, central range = 95.3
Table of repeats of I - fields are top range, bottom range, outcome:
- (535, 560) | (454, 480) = 1.07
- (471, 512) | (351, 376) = 0.83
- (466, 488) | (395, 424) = 0.85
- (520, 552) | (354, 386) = 0.90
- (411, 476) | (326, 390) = 0.85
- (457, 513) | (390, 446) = 0.86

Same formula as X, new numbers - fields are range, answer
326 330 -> 134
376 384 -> 108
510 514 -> 92.6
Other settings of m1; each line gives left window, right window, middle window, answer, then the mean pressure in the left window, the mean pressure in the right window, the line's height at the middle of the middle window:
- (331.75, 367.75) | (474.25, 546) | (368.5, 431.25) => 1.1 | 120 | 95.2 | 112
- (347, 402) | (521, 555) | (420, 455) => 1.9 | 112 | 99.6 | 107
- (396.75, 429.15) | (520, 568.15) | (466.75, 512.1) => 4.4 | 110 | 98.2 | 103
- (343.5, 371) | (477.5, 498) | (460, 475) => 0.5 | 115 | 93.1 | 96.6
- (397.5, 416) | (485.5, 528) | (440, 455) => 1.0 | 111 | 92.6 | 104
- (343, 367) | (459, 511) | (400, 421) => -0.7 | 117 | 93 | 107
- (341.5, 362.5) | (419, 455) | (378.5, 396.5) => 0.1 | 119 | 102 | 112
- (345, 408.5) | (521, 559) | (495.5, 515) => 1.9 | 113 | 99.2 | 102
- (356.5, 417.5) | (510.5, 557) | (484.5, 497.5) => 1.3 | 111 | 98.1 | 102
